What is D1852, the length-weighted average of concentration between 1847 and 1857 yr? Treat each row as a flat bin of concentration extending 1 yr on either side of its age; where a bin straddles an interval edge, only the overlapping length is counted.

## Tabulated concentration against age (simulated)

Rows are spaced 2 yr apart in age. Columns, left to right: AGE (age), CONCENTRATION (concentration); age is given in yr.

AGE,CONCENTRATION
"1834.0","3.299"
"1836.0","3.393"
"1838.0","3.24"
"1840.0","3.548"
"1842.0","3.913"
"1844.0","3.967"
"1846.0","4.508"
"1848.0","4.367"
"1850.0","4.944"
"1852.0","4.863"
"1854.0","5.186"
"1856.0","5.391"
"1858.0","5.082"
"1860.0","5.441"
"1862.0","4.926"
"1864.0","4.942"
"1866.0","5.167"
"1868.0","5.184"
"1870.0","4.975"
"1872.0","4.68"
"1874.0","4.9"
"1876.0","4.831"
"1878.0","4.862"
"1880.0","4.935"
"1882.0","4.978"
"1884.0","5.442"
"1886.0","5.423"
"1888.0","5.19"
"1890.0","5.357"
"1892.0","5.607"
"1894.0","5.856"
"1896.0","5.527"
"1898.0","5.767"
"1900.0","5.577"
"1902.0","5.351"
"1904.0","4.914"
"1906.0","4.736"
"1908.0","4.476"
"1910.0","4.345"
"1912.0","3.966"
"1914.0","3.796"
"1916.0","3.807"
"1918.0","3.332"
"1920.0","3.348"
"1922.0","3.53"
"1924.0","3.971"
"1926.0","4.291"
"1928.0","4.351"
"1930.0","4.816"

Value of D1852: 4.95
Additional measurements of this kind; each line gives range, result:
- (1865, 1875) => 4.98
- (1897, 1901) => 5.67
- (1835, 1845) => 3.61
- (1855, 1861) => 5.3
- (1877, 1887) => 5.13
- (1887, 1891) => 5.27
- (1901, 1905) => 5.13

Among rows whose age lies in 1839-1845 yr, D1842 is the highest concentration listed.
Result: 3.967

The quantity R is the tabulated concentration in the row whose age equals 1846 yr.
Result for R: 4.508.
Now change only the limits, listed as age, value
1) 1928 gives 4.351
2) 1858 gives 5.082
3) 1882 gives 4.978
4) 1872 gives 4.68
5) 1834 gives 3.299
